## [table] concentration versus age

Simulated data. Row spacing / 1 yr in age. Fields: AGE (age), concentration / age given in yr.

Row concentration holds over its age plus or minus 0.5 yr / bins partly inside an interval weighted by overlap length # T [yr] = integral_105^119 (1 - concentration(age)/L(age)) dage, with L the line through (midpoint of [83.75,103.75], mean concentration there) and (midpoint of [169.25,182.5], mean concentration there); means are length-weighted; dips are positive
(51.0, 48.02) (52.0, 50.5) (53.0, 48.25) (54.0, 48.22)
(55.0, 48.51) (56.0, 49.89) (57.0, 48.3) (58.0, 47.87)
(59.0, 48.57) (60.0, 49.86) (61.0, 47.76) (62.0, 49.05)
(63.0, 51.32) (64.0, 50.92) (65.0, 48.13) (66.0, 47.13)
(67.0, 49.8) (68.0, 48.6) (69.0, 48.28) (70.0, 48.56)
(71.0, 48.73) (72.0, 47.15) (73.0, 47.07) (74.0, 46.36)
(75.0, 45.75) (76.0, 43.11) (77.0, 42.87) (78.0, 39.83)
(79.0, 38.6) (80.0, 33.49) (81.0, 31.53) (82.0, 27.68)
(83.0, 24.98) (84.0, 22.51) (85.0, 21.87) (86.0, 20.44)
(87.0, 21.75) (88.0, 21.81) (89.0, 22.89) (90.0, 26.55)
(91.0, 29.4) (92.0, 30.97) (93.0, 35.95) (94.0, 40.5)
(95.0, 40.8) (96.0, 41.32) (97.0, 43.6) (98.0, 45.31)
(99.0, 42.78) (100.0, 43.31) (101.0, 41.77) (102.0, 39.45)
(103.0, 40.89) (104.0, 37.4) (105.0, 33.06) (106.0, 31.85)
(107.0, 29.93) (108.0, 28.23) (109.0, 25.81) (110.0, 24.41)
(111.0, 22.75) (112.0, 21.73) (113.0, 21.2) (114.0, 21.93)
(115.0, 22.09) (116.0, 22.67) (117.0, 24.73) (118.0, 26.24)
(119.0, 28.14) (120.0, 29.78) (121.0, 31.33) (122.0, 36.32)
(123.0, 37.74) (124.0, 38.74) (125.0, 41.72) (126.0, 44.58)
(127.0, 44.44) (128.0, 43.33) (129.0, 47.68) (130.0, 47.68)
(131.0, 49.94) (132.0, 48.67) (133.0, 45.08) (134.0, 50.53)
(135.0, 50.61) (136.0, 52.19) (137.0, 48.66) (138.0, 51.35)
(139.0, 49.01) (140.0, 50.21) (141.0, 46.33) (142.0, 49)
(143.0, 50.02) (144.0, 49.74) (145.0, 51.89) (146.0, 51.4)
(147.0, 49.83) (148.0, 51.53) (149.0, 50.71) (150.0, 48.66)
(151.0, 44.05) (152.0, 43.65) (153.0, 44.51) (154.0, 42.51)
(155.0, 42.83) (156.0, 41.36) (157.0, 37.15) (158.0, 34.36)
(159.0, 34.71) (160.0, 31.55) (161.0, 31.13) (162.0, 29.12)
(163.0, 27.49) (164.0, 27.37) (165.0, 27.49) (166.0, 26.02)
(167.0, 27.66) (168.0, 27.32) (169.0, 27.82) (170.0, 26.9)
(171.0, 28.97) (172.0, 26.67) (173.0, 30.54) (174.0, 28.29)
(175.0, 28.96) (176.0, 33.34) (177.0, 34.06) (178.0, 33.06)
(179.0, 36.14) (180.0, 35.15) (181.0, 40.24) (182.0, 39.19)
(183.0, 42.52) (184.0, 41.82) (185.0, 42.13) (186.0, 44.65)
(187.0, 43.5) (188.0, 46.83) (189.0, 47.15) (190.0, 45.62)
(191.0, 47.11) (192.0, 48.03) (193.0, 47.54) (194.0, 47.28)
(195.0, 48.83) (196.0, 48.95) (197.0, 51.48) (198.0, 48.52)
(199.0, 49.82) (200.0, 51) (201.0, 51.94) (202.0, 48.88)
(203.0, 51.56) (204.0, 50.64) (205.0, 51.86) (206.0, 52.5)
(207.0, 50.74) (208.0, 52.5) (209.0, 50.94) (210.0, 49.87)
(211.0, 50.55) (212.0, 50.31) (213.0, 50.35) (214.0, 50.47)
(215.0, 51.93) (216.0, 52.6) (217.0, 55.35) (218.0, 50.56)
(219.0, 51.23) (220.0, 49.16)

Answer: 3.44 yr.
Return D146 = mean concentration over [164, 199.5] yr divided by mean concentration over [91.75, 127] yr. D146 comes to 1.1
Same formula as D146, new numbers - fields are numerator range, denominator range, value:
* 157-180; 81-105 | 0.91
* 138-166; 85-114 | 1.31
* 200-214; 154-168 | 1.57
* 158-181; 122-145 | 0.64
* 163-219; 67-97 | 1.18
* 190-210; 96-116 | 1.54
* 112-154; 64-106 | 1.11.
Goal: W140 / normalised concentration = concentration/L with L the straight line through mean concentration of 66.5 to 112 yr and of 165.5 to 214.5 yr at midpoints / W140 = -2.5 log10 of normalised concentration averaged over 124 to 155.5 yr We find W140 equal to -0.21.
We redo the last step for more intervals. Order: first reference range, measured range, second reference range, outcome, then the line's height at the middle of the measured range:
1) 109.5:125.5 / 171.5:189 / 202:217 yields 0.186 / 43.9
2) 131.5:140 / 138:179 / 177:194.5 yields 0.221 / 46.4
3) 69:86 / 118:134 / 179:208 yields 0.023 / 41.7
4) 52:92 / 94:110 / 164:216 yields 0.102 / 41.1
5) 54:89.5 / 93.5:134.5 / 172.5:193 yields 0.124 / 40.5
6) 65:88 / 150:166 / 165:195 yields 0.039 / 37.3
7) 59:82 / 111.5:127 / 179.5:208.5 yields 0.451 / 46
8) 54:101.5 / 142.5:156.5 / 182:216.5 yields -0.049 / 45.3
